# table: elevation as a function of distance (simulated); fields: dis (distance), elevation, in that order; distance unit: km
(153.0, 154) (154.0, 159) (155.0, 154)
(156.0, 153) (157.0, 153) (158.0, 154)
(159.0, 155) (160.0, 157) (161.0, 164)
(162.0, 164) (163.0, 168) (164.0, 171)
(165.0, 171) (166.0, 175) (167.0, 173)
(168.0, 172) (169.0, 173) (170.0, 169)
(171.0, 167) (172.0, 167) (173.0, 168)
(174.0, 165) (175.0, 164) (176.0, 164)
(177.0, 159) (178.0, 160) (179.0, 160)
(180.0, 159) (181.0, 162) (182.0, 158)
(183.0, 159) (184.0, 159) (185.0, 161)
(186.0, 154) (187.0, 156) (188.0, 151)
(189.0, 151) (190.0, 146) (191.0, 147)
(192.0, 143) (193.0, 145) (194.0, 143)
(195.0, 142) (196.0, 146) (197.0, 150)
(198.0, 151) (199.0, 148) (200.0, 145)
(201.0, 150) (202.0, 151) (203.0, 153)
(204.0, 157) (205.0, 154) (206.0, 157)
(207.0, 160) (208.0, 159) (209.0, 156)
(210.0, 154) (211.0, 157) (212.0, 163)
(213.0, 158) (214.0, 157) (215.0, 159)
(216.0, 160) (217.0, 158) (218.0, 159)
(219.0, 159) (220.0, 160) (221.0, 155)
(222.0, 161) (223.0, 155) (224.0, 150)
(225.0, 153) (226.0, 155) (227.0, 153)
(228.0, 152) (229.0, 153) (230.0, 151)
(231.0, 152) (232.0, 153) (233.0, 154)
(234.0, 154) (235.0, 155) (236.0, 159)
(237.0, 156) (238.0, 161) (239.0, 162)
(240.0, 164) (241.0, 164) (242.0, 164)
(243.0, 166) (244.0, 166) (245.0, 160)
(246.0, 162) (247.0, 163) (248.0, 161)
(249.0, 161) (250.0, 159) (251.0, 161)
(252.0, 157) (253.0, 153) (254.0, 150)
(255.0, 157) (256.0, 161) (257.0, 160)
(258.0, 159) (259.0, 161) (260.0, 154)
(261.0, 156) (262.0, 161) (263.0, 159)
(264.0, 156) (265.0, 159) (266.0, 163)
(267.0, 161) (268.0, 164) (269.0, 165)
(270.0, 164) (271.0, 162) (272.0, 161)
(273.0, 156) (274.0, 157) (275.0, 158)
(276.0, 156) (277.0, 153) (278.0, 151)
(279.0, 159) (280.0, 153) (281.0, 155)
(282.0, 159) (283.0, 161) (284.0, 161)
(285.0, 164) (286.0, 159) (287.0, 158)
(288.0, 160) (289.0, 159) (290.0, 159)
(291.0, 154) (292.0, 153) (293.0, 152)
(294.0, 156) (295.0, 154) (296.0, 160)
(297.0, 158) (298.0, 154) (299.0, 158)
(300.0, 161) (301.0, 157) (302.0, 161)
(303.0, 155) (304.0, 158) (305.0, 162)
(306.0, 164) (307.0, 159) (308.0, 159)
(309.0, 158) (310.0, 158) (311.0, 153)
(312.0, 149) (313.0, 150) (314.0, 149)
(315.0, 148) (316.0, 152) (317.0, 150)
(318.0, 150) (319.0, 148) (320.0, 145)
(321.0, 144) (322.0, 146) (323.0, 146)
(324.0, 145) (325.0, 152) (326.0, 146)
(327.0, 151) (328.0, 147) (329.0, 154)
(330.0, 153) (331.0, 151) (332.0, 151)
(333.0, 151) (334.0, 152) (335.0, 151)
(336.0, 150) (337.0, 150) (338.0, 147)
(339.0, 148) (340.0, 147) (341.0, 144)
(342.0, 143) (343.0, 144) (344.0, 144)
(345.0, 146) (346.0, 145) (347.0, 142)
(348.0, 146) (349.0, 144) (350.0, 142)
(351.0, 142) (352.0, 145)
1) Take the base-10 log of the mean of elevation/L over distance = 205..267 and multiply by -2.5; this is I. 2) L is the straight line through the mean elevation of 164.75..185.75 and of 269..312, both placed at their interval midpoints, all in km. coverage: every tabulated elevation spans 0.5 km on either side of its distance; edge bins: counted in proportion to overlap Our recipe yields 0.02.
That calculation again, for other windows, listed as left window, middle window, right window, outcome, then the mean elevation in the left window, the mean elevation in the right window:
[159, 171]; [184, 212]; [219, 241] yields 0.071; 168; 156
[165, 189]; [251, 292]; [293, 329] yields -0.015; 163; 153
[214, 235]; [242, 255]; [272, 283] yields -0.029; 155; 156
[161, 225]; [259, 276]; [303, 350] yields -0.044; 158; 150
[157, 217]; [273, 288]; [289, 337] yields -0.022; 158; 153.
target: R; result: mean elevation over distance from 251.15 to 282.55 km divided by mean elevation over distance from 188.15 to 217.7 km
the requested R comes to 1.04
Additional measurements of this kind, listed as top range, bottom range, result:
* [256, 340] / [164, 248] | 0.98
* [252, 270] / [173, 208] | 1.03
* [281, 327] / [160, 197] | 0.97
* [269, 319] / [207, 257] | 0.99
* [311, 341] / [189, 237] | 0.97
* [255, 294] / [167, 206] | 1.01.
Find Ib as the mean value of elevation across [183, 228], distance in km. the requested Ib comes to 154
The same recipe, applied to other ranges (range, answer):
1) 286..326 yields 154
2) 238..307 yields 159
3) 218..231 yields 155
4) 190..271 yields 156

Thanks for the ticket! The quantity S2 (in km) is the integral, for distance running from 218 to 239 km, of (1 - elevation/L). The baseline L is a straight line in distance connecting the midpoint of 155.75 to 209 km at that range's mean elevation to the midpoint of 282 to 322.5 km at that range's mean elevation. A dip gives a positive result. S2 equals 0.2 km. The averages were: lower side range 158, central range 155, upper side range 155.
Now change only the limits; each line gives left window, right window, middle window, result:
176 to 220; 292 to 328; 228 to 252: -0.8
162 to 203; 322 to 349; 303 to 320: -0.5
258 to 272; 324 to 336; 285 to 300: -0.1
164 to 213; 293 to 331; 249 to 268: -0.4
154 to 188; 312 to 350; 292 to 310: -0.9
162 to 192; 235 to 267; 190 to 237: 2.2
